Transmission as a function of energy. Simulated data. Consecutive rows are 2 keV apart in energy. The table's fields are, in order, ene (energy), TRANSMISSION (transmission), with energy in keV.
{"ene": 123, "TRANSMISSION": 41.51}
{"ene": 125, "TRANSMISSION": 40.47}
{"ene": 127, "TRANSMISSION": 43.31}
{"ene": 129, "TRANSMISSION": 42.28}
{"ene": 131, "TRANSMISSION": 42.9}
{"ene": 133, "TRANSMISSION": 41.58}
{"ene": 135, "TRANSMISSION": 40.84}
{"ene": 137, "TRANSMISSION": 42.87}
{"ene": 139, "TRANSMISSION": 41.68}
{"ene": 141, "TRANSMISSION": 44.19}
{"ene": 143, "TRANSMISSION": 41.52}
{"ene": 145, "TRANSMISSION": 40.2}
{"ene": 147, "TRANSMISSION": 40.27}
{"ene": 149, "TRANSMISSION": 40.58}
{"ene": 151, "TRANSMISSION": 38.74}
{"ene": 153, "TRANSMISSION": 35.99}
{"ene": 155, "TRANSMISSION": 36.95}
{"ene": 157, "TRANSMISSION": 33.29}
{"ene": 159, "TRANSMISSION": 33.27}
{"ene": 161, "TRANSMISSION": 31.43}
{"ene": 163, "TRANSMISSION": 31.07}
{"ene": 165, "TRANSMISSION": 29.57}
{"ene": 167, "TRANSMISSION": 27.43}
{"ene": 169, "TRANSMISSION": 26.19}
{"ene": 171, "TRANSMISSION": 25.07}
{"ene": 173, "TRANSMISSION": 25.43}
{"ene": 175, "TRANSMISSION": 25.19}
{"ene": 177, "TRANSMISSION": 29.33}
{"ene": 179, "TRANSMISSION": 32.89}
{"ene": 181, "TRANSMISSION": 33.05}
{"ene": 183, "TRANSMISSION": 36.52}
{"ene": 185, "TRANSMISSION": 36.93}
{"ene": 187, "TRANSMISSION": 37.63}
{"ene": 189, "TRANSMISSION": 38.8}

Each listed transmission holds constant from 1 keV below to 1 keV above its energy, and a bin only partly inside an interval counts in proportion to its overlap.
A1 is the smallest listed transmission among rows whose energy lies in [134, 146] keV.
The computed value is 40.2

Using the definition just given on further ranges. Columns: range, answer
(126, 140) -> 40.84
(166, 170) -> 26.19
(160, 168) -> 27.43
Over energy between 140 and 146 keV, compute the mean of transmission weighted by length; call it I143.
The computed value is 42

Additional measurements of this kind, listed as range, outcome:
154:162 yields 33.7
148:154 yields 38.4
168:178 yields 26.2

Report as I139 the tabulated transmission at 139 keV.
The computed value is 41.68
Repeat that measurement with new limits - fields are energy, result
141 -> 44.19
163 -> 31.07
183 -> 36.52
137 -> 42.87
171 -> 25.07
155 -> 36.95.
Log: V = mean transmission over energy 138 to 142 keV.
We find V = 42.9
